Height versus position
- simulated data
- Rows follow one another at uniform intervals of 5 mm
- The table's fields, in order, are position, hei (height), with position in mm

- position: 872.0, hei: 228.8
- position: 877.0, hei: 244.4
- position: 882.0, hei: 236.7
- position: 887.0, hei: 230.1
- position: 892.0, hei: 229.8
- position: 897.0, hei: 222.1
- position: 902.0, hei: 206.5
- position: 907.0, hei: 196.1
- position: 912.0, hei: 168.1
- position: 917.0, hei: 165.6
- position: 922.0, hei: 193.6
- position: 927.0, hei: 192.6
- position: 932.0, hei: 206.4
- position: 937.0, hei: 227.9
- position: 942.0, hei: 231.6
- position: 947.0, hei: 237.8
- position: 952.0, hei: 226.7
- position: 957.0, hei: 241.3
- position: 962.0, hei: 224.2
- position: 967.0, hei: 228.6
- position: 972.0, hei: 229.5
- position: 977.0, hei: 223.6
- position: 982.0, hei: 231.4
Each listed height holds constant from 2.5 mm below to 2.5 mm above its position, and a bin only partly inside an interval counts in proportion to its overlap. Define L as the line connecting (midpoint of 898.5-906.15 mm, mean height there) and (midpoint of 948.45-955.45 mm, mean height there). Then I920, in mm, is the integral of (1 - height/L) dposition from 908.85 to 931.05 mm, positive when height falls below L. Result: 3.38 mm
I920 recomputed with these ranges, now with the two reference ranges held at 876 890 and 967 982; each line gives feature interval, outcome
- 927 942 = 1.0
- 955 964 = -0.1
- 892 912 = 2.4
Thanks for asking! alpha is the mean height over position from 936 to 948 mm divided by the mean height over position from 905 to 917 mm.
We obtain 1.3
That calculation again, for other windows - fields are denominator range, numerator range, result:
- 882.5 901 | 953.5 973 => 1.02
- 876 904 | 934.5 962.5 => 1.02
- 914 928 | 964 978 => 1.25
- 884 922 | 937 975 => 1.14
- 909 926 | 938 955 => 1.30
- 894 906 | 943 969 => 1.09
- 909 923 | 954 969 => 1.32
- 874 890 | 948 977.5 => 0.97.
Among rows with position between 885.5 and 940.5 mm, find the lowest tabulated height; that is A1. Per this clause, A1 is 165.6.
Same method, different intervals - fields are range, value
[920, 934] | 192.6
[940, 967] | 224.2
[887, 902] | 206.5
